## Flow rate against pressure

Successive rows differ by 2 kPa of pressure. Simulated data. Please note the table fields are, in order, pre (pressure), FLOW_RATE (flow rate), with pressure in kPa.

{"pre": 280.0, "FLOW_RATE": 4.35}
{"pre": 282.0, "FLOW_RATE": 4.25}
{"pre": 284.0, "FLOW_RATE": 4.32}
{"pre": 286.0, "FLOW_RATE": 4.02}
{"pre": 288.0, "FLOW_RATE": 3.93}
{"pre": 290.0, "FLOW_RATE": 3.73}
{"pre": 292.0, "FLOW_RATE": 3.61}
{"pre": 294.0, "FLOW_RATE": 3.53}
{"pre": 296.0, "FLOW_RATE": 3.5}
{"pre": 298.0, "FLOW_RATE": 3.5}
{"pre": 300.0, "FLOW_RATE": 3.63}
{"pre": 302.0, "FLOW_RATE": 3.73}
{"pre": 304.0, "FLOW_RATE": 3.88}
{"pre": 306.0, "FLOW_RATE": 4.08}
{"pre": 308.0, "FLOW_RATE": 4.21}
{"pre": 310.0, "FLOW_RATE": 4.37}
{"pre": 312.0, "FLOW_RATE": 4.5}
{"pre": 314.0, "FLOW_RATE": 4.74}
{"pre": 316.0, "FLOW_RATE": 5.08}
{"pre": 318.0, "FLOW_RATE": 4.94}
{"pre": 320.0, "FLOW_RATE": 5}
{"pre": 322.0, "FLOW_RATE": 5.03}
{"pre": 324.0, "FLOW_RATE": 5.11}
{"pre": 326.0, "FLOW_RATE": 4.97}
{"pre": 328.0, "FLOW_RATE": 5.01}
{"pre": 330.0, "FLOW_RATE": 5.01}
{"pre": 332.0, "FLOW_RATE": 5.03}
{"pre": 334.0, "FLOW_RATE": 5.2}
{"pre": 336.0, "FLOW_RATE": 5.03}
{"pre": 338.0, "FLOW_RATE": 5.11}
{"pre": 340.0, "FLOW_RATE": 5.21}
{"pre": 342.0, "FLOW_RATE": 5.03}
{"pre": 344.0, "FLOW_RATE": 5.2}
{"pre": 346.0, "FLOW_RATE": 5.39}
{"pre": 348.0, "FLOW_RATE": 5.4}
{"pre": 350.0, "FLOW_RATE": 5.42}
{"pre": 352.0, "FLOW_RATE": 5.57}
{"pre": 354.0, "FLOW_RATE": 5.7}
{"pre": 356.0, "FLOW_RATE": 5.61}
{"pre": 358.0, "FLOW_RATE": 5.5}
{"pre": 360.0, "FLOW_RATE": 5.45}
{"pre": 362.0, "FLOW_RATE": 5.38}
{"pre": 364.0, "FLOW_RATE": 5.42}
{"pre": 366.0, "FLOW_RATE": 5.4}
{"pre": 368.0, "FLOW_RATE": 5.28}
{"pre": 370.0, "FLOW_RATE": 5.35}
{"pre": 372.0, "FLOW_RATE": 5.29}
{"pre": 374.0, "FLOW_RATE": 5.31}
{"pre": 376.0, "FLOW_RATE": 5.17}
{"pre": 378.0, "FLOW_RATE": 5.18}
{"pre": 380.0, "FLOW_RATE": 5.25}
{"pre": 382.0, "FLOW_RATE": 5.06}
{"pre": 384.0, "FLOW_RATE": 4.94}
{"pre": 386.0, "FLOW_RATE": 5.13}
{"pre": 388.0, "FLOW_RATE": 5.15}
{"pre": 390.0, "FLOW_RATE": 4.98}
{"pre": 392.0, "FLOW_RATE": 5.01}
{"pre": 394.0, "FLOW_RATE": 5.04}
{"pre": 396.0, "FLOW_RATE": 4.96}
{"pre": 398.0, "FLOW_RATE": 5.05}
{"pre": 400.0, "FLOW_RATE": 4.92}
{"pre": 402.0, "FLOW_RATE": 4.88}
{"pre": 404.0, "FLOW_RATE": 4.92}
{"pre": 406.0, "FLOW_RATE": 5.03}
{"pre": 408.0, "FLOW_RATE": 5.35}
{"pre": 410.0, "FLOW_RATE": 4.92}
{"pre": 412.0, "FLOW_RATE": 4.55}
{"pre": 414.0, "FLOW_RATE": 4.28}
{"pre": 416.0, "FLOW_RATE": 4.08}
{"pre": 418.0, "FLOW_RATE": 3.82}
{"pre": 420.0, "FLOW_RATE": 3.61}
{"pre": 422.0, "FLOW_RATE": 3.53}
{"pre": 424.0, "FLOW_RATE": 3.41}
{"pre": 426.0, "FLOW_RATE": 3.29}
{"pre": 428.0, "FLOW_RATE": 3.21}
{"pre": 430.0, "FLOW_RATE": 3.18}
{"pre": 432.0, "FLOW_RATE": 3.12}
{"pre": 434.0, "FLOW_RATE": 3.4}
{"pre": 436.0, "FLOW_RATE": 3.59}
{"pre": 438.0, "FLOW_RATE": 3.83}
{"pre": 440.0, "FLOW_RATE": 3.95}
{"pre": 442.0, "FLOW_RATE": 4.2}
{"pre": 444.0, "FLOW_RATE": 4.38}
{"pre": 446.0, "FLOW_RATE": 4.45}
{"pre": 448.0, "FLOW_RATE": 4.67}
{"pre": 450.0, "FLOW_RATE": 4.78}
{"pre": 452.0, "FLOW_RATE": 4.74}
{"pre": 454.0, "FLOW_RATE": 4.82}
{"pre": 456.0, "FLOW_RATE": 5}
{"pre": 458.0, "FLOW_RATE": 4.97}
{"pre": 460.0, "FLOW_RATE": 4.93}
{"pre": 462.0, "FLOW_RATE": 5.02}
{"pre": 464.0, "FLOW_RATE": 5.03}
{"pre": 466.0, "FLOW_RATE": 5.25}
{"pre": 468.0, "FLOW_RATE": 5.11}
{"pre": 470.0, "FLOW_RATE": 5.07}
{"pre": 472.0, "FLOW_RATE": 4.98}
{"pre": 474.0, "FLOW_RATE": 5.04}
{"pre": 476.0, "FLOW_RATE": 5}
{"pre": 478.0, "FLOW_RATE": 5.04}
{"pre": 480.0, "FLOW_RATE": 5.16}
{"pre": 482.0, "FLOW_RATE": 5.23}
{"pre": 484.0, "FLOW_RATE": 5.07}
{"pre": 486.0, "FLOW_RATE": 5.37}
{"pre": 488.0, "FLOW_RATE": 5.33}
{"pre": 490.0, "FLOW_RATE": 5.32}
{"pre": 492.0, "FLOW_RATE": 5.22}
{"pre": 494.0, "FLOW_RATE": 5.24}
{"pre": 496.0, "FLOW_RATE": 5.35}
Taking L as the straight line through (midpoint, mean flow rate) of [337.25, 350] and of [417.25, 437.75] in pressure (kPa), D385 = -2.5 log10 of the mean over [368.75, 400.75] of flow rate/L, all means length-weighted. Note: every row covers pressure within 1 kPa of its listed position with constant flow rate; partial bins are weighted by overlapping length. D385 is -0.18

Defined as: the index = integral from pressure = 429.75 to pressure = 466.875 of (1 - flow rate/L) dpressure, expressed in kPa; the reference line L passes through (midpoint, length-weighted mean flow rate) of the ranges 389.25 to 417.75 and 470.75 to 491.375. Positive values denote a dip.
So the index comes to 4.6 kPa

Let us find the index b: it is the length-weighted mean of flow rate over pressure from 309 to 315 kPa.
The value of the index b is 4.54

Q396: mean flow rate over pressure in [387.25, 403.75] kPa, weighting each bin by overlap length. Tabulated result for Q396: 4.99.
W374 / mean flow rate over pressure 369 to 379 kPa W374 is 5.26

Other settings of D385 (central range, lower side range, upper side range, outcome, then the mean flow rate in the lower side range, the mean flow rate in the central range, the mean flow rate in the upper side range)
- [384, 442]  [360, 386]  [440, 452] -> 0.13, 5.26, 4.3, 4.47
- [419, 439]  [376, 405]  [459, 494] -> 0.43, 5.04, 3.42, 5.13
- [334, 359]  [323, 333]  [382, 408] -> -0.07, 5.03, 5.34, 5.02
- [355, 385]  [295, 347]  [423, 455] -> -0.21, 4.67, 5.31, 3.94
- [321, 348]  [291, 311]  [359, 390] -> -0.15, 3.8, 5.11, 5.24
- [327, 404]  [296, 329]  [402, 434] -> -0.22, 4.46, 5.21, 4.03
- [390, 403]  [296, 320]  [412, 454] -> -0.23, 4.24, 4.98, 3.91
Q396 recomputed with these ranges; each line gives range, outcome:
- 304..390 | 5.11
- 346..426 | 4.97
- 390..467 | 4.41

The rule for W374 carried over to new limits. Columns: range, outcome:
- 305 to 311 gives 4.22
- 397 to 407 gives 4.96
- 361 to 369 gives 5.37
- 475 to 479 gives 5.02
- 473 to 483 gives 5.09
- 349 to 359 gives 5.56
